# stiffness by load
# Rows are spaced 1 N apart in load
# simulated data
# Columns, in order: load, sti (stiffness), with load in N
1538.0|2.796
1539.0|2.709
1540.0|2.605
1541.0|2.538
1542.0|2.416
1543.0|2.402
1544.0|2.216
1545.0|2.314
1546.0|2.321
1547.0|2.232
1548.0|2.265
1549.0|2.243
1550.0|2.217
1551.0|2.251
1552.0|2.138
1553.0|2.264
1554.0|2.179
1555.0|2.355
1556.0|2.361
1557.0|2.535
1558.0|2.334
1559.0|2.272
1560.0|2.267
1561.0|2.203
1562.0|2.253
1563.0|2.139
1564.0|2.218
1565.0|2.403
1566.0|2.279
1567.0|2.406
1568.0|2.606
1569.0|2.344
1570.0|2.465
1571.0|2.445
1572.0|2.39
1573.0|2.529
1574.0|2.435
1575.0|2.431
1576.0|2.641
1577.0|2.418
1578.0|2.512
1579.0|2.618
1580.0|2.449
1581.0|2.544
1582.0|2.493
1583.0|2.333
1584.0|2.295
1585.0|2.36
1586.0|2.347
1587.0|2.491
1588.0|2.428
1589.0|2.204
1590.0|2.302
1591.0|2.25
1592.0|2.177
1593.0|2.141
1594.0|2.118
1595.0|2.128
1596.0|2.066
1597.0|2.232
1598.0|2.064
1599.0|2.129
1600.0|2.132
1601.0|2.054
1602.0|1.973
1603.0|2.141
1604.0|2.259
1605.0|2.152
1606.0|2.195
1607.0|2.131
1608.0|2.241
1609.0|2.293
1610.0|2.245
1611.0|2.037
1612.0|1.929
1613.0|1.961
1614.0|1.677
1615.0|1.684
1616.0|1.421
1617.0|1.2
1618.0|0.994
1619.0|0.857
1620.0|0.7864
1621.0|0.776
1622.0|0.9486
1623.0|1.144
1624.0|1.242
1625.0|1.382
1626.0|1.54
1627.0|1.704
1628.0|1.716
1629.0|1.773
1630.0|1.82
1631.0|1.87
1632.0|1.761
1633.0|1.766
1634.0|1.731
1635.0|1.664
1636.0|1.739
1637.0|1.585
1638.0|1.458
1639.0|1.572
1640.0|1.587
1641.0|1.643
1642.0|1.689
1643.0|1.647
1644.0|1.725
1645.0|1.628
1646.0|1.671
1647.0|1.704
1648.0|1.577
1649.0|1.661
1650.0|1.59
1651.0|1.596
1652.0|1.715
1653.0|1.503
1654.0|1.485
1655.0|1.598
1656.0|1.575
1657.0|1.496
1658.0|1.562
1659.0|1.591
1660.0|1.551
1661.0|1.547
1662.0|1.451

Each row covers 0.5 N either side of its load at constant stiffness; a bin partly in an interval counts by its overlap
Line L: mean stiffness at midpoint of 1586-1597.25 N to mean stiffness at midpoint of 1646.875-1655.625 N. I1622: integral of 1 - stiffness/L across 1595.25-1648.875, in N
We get 5.45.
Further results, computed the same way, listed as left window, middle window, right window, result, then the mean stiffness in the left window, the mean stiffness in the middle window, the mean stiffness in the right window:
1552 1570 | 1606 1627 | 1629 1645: 3.6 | 2.32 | 1.54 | 1.68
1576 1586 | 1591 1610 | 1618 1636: -1.3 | 2.45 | 2.15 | 1.44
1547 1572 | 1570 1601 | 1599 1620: -3.8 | 2.31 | 2.33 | 1.86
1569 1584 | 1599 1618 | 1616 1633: -2.5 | 2.47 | 1.96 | 1.36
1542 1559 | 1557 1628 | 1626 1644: -2.5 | 2.29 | 2.08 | 1.69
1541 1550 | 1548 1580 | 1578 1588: 0.2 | 2.31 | 2.36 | 2.44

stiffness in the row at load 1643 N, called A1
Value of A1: 1.647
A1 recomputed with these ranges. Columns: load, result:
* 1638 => 1.458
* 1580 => 2.449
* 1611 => 2.037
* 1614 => 1.677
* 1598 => 2.064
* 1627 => 1.704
